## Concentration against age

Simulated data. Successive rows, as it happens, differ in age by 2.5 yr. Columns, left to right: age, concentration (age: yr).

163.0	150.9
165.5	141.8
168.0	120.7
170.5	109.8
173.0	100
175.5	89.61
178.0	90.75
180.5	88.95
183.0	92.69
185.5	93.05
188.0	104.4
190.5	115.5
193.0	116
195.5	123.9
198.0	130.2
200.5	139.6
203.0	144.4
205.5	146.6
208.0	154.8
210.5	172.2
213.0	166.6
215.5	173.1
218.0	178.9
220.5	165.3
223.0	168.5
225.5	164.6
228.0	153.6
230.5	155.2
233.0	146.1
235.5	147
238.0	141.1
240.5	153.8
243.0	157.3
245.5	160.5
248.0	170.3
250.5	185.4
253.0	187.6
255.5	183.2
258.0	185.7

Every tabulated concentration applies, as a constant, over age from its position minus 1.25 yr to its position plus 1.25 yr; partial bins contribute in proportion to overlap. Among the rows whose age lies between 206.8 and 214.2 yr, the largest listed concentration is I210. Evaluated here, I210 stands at 172.2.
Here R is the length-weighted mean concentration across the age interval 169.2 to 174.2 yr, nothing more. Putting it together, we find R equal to 105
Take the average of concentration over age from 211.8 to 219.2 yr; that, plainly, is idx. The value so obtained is 173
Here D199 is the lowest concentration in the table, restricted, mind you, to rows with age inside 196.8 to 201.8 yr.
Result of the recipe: 130.2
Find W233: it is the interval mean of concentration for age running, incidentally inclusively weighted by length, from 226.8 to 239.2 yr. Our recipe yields 149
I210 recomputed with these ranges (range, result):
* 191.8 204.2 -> 144.4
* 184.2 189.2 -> 104.4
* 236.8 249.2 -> 170.3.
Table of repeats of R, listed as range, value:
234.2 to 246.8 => 152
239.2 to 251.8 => 165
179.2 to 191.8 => 99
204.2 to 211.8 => 158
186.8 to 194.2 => 112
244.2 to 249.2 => 165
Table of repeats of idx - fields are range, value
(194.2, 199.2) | 127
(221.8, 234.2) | 158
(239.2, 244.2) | 155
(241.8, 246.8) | 159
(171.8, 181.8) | 92.3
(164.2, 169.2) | 132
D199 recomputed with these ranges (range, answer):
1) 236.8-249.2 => 141.1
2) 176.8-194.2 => 88.95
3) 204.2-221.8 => 146.6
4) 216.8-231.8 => 153.6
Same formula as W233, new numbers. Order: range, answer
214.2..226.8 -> 170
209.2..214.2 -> 169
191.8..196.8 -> 120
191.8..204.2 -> 131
